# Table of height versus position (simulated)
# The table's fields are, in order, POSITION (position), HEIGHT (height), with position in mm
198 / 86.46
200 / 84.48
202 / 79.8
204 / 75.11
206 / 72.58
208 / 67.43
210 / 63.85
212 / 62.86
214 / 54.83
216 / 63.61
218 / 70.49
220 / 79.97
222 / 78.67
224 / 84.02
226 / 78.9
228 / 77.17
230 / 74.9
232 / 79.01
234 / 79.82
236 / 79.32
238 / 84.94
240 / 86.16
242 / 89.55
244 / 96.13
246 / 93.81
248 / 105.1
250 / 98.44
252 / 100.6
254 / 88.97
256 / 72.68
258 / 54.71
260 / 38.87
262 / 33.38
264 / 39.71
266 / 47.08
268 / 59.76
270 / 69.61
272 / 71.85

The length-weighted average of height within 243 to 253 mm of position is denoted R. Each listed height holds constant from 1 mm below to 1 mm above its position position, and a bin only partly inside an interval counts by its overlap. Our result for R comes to 98.8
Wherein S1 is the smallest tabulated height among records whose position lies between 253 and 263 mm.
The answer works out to 33.38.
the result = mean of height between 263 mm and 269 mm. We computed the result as 48.8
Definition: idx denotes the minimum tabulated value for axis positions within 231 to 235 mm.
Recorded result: 79.01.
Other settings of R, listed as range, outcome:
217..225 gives 78.3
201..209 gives 73.7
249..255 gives 96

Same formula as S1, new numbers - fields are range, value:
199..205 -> 75.11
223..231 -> 74.9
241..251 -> 89.55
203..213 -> 62.86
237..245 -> 84.94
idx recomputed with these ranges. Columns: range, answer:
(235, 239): 79.32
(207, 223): 54.83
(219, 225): 78.67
